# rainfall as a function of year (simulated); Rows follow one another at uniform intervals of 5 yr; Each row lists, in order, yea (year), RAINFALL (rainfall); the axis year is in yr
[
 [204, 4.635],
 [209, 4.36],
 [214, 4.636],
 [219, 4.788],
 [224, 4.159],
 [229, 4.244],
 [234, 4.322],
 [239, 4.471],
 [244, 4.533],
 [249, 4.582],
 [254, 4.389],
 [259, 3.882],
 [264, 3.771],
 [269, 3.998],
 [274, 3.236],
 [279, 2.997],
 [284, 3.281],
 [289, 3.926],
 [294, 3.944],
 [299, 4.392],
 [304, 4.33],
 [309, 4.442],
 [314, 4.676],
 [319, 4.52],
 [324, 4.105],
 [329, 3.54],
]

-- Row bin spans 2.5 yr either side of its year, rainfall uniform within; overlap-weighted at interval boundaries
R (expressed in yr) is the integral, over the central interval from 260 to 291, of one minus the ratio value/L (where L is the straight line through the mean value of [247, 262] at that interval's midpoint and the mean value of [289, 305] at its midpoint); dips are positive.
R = 4.91 yr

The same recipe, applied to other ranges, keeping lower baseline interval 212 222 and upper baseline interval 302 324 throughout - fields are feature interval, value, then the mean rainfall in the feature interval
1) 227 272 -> 3.7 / 4.23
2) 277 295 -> 4.0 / 3.52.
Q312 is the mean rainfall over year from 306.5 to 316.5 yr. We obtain 4.56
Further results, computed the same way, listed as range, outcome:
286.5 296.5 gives 3.94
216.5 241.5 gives 4.4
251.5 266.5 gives 4.01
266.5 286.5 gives 3.38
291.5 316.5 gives 4.36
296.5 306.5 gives 4.36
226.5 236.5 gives 4.28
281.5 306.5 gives 3.97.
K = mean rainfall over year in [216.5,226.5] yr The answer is 4.47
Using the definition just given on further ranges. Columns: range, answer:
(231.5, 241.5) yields 4.4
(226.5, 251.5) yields 4.43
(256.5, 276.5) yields 3.72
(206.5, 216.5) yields 4.5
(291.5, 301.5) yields 4.17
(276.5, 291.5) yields 3.4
